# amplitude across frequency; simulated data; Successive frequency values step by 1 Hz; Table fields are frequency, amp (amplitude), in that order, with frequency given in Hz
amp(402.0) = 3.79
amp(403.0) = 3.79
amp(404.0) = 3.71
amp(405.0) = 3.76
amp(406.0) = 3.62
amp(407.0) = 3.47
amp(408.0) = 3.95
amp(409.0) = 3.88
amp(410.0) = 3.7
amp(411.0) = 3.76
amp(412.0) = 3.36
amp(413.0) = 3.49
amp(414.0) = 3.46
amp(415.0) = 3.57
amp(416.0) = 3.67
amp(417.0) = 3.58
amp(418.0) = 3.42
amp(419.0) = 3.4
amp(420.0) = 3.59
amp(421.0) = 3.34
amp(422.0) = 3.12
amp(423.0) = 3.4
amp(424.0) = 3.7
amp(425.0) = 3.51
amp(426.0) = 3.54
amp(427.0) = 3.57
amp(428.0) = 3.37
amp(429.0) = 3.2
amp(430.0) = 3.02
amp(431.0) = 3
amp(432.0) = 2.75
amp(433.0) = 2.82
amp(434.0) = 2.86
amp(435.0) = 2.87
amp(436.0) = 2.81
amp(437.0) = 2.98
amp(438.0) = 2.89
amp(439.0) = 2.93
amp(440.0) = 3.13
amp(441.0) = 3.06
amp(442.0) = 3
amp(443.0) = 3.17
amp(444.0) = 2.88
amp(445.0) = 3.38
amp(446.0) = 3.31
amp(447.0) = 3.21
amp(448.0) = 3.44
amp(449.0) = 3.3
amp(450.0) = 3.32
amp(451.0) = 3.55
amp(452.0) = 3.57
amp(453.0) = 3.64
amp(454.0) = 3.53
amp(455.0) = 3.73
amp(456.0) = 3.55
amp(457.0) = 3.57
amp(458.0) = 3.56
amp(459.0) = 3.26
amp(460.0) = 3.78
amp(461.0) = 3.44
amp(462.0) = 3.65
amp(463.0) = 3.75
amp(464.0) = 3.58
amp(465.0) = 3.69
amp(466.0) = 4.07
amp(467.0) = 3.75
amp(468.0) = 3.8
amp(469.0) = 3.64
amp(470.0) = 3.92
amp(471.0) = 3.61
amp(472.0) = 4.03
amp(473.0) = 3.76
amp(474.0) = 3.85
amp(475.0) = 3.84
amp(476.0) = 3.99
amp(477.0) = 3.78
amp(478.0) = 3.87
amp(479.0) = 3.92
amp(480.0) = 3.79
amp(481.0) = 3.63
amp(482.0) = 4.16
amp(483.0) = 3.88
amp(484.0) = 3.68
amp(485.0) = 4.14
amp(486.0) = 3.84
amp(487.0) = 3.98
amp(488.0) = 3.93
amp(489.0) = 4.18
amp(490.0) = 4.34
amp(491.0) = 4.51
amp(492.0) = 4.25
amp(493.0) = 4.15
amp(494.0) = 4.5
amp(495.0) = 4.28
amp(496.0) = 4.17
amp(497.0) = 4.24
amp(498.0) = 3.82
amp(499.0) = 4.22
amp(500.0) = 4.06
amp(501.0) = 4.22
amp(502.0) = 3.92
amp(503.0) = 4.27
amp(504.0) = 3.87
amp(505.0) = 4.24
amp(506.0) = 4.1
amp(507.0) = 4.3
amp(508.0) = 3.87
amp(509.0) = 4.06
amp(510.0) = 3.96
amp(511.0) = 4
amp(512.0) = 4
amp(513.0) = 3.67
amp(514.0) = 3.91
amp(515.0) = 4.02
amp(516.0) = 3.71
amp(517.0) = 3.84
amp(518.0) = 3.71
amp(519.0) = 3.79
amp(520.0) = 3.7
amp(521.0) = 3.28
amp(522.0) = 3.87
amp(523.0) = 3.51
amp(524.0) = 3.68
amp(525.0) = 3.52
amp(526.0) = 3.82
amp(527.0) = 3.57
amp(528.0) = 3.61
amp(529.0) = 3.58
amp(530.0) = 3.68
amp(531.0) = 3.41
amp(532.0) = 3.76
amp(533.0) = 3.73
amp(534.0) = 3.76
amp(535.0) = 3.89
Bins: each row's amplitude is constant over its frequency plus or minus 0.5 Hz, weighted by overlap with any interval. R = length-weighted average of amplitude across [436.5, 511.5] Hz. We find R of 3.76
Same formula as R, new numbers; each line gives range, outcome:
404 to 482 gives 3.48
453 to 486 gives 3.76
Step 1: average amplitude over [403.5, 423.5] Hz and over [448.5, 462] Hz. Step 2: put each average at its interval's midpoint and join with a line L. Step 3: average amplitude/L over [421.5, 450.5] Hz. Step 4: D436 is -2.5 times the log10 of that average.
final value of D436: 0.13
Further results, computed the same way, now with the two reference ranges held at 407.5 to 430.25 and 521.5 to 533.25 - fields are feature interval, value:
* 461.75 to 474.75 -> -0.06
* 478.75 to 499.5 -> -0.14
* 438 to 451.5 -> 0.11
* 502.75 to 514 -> -0.11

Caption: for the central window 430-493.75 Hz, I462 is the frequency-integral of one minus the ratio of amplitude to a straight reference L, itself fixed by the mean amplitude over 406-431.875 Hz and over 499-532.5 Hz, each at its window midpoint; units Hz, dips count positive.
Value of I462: 1.2 Hz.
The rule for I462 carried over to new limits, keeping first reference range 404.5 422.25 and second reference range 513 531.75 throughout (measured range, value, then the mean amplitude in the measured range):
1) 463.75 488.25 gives -1.45 Hz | 3.85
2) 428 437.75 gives 1.75 Hz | 2.95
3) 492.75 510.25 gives -2.24 Hz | 4.13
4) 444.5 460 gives 0.59 Hz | 3.47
